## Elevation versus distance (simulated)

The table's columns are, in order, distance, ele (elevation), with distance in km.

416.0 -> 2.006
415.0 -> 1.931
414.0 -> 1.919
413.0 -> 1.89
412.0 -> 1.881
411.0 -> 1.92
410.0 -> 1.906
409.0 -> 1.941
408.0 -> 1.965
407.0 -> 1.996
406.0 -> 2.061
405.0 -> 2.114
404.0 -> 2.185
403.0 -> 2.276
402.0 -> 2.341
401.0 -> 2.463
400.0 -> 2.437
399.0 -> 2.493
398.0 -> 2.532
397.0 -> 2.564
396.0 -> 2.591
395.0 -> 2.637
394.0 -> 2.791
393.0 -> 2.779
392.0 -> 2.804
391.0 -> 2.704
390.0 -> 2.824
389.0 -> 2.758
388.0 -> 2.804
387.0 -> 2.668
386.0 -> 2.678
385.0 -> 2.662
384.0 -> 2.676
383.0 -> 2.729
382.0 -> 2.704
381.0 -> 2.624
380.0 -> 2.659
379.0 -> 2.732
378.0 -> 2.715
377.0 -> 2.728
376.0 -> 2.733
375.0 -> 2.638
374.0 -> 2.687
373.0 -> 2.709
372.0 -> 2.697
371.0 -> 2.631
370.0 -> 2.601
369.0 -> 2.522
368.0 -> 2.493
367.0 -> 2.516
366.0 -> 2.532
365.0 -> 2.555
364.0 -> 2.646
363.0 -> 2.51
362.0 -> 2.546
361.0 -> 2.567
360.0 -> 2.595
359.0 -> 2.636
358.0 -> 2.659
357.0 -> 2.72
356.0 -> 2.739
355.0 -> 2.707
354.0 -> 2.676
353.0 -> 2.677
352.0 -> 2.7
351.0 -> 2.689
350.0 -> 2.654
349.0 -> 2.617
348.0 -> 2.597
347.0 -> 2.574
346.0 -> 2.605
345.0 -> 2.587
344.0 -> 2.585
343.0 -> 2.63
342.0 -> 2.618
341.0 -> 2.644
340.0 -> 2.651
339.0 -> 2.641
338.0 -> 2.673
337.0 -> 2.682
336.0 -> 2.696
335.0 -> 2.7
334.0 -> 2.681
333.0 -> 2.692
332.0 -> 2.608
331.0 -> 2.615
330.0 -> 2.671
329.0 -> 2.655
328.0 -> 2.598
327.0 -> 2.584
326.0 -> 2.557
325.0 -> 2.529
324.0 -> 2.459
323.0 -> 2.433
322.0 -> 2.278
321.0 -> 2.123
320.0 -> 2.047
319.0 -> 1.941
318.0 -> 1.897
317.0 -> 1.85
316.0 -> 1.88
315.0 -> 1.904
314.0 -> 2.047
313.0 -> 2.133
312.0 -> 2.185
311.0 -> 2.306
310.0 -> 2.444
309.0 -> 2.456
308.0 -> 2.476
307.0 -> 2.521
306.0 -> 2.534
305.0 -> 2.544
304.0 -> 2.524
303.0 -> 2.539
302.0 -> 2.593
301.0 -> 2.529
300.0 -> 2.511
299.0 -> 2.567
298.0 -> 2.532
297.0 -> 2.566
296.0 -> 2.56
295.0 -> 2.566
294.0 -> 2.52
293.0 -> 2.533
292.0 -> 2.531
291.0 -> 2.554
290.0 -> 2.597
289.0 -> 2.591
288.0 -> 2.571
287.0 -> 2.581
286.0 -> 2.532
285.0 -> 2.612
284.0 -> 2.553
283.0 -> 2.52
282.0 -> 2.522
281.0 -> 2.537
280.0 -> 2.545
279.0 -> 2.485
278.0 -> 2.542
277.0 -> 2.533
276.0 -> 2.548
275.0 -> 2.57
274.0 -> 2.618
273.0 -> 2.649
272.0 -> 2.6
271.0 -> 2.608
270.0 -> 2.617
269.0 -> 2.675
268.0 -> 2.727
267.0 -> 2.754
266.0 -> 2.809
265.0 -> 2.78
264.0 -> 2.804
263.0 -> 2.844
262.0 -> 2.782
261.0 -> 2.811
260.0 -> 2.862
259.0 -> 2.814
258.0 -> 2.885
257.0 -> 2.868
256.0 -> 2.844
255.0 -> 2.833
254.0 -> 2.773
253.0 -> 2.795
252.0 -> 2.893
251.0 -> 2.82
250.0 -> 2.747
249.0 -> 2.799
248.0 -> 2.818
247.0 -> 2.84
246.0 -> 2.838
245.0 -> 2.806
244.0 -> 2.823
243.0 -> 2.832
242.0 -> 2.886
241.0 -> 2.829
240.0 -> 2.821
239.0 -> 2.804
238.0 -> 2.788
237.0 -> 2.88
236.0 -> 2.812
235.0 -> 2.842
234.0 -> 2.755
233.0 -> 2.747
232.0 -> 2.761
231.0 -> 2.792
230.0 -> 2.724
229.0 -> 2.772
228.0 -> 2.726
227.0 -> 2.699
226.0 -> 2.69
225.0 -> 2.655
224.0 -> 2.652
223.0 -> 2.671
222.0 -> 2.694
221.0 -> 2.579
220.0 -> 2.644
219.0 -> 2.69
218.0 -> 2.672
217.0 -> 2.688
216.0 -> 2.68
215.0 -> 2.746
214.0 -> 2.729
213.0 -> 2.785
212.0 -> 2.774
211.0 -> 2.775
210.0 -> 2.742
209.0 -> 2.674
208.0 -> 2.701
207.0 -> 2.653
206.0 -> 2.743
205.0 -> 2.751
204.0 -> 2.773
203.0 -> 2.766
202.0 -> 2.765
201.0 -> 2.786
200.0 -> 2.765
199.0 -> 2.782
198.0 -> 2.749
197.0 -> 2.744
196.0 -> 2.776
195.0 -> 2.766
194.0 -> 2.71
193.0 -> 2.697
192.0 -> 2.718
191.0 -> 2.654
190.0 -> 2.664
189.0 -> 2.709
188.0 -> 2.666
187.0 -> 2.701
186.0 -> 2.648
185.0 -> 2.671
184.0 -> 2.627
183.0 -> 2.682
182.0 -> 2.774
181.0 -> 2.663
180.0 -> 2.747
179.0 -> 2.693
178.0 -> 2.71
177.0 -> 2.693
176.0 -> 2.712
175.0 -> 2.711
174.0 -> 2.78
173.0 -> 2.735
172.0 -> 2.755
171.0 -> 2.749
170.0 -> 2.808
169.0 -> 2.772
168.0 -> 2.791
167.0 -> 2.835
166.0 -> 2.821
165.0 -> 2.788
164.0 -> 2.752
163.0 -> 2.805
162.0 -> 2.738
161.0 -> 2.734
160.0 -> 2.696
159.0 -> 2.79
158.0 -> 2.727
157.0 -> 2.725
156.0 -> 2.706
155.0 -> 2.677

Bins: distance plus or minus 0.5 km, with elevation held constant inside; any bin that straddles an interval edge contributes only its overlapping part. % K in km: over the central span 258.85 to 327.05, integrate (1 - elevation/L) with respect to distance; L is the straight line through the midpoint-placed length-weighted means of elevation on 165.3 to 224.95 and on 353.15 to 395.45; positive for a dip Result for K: 5.0 km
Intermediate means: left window 2.72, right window 2.67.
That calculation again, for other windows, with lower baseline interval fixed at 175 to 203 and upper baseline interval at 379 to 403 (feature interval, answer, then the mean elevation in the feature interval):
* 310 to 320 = 2.4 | 2.04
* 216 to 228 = 0.1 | 2.67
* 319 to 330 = 1.0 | 2.42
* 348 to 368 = 0.2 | 2.62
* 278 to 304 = 1.3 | 2.55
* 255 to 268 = -0.6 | 2.82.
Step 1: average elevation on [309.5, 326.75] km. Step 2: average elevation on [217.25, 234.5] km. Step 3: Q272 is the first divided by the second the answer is 0.81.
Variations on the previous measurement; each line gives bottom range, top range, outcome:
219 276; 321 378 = 0.95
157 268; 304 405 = 0.92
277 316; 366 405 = 1.06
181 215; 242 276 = 1.02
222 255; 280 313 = 0.90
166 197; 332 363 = 0.97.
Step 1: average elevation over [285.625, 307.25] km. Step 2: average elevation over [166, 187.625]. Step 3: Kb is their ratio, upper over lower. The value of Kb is 0.9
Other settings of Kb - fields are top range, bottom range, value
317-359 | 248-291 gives 0.95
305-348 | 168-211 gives 0.90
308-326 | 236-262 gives 0.77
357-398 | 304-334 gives 1.13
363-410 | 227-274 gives 0.91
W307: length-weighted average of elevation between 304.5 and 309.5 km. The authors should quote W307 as 2.51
